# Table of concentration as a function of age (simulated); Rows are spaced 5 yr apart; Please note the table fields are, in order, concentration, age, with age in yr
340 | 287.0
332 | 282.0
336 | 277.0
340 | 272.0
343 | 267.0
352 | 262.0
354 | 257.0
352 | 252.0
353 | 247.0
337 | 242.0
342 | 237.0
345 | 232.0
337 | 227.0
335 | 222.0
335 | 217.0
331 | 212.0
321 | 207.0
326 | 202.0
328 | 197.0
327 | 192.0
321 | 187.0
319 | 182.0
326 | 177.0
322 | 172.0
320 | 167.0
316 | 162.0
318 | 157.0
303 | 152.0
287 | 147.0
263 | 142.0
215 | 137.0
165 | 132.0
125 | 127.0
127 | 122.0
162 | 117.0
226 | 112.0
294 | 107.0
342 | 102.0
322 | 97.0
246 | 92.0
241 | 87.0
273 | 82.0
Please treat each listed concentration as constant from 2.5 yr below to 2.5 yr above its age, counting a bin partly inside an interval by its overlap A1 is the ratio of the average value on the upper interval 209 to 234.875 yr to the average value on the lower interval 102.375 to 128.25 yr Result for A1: 1.7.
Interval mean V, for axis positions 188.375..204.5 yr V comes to 327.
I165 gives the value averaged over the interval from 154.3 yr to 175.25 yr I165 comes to 319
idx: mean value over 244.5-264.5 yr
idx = 353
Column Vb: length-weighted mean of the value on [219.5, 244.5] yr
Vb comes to 339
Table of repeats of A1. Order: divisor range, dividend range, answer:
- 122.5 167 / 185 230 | 1.33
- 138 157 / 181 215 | 1.15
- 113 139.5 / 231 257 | 2.13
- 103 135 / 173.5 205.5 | 1.70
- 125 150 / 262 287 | 1.58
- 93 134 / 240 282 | 1.55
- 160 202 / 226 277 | 1.07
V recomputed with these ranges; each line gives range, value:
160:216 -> 324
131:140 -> 198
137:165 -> 290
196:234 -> 332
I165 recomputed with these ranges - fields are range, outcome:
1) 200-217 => 327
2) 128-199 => 291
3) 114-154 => 205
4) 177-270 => 336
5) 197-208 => 325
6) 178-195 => 323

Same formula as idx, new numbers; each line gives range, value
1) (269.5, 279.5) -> 338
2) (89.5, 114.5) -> 286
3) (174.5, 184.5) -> 322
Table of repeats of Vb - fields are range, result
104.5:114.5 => 260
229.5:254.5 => 346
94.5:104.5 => 332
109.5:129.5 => 160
